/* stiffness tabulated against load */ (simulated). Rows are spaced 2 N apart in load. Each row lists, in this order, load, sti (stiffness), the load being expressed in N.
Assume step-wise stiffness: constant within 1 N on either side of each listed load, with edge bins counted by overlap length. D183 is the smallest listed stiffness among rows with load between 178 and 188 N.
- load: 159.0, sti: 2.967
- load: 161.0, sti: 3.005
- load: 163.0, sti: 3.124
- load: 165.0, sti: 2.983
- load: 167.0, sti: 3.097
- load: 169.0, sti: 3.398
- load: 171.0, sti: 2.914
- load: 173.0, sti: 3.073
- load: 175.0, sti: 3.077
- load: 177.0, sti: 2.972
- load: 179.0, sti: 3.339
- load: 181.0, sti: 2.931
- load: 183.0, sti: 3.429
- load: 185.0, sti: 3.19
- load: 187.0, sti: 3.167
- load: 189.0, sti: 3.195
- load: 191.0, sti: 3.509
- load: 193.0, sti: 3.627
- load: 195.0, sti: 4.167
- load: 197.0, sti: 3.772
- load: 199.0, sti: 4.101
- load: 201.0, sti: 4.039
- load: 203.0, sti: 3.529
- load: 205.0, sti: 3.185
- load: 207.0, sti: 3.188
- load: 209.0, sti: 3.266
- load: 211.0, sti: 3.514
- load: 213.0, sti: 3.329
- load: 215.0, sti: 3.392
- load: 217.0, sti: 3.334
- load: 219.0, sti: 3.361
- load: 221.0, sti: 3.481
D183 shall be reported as 2.931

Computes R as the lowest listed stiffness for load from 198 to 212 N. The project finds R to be 3.185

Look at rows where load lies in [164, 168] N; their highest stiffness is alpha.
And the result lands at 3.097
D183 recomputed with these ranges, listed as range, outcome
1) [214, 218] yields 3.334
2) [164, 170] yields 2.983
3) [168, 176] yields 2.914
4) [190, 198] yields 3.509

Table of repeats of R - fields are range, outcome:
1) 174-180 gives 2.972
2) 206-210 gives 3.188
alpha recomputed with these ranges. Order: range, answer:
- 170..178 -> 3.077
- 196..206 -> 4.101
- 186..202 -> 4.167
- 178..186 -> 3.429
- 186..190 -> 3.195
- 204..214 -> 3.514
